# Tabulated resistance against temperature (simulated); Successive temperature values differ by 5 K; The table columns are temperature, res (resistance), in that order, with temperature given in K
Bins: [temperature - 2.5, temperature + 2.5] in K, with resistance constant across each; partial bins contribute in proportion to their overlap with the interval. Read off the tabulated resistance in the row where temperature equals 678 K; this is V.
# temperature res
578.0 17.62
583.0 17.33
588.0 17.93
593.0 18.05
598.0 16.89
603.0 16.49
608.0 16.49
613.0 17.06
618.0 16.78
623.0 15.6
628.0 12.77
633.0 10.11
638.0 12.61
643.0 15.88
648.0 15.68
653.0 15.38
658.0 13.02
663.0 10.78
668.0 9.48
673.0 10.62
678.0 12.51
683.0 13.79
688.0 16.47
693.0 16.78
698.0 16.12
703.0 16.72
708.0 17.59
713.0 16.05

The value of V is 12.51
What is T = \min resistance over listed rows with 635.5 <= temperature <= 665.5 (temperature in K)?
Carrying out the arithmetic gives 10.78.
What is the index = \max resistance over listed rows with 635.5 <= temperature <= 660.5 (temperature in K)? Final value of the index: 15.88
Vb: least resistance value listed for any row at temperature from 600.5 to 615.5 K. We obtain 16.49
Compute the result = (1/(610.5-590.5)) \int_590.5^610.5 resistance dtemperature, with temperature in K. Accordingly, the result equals 17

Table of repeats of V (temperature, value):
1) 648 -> 15.68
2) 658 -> 13.02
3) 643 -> 15.88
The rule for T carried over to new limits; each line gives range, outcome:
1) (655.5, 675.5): 9.48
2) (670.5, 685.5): 10.62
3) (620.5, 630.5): 12.77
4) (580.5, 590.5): 17.33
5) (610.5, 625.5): 15.6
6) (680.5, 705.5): 13.79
